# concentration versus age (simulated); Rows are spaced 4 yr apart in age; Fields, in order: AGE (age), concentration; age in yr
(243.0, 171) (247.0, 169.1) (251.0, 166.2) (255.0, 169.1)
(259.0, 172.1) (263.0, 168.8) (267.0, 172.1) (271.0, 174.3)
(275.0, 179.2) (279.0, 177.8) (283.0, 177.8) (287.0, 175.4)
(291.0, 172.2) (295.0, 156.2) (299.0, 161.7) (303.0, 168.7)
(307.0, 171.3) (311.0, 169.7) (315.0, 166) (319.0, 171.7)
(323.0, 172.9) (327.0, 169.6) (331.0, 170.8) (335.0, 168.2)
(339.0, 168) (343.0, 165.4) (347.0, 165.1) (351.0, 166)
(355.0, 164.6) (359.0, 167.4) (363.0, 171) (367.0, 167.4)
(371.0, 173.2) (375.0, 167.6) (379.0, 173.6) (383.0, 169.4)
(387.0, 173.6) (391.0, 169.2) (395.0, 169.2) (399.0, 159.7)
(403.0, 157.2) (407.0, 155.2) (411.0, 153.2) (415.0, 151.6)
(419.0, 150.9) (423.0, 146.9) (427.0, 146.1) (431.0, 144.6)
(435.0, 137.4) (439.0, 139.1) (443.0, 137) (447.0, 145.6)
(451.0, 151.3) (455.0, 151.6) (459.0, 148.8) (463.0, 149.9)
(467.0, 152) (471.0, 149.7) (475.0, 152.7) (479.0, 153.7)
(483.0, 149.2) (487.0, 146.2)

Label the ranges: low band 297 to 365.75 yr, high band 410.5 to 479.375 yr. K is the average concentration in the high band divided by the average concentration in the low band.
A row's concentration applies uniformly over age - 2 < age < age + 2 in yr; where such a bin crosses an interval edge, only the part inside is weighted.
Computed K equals 0.9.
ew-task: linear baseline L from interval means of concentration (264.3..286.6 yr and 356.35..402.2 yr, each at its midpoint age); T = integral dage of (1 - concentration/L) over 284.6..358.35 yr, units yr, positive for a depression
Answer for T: 2.04 yr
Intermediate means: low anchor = 176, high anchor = 169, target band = 168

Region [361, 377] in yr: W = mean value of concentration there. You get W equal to 170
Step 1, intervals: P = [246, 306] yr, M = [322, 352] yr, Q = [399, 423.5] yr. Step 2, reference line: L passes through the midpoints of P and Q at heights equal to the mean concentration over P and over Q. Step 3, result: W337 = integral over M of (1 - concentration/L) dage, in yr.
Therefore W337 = -1.0 yr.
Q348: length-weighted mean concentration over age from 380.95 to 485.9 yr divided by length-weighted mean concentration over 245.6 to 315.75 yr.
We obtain 0.9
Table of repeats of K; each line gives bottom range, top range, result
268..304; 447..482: 0.88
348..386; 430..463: 0.86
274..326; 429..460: 0.85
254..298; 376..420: 0.94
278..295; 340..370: 0.96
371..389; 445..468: 0.87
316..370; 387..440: 0.91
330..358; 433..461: 0.87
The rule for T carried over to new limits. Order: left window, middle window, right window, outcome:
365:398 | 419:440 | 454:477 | 2.0 yr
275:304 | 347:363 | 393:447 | -0.6 yr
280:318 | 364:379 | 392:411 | -0.7 yr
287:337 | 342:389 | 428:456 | -3.1 yr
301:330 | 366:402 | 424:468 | -2.7 yr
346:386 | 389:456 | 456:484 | 3.5 yr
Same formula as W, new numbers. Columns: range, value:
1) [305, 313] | 170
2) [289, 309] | 166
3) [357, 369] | 169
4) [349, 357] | 165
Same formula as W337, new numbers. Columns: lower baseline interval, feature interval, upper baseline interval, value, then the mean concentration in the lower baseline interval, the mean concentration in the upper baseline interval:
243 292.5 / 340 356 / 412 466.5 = -0.5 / 173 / 147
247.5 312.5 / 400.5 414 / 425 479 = -0.2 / 171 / 147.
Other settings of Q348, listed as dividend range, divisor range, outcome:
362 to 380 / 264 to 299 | 0.99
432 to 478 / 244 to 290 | 0.85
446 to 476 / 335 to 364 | 0.90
